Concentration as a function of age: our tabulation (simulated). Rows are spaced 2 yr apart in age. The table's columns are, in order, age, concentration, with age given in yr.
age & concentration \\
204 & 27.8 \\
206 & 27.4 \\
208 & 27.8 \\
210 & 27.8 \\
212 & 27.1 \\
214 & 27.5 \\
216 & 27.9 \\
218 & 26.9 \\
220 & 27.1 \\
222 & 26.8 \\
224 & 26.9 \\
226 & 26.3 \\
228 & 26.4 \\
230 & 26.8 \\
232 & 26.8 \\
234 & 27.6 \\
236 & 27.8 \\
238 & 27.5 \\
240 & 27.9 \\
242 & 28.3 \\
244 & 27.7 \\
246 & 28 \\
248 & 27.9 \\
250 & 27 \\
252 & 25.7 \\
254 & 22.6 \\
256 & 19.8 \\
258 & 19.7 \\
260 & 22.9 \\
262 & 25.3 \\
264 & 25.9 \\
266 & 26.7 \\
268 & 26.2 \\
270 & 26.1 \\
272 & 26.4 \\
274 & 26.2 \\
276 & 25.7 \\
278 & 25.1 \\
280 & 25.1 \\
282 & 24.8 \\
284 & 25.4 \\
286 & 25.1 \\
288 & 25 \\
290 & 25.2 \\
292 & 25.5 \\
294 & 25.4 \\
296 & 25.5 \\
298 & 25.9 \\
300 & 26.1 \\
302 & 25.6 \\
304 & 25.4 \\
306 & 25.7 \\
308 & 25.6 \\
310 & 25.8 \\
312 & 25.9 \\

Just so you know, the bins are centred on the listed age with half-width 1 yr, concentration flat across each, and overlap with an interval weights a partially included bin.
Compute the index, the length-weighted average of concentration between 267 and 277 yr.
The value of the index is 26.1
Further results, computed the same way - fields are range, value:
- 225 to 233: 26.6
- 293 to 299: 25.6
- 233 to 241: 27.7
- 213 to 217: 27.7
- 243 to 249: 27.9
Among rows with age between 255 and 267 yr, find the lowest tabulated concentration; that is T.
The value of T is 19.7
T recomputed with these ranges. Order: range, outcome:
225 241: 26.3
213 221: 26.9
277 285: 24.8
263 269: 25.9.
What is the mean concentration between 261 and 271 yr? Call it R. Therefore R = 26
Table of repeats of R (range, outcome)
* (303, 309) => 25.6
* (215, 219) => 27.4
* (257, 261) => 21.3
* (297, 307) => 25.7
